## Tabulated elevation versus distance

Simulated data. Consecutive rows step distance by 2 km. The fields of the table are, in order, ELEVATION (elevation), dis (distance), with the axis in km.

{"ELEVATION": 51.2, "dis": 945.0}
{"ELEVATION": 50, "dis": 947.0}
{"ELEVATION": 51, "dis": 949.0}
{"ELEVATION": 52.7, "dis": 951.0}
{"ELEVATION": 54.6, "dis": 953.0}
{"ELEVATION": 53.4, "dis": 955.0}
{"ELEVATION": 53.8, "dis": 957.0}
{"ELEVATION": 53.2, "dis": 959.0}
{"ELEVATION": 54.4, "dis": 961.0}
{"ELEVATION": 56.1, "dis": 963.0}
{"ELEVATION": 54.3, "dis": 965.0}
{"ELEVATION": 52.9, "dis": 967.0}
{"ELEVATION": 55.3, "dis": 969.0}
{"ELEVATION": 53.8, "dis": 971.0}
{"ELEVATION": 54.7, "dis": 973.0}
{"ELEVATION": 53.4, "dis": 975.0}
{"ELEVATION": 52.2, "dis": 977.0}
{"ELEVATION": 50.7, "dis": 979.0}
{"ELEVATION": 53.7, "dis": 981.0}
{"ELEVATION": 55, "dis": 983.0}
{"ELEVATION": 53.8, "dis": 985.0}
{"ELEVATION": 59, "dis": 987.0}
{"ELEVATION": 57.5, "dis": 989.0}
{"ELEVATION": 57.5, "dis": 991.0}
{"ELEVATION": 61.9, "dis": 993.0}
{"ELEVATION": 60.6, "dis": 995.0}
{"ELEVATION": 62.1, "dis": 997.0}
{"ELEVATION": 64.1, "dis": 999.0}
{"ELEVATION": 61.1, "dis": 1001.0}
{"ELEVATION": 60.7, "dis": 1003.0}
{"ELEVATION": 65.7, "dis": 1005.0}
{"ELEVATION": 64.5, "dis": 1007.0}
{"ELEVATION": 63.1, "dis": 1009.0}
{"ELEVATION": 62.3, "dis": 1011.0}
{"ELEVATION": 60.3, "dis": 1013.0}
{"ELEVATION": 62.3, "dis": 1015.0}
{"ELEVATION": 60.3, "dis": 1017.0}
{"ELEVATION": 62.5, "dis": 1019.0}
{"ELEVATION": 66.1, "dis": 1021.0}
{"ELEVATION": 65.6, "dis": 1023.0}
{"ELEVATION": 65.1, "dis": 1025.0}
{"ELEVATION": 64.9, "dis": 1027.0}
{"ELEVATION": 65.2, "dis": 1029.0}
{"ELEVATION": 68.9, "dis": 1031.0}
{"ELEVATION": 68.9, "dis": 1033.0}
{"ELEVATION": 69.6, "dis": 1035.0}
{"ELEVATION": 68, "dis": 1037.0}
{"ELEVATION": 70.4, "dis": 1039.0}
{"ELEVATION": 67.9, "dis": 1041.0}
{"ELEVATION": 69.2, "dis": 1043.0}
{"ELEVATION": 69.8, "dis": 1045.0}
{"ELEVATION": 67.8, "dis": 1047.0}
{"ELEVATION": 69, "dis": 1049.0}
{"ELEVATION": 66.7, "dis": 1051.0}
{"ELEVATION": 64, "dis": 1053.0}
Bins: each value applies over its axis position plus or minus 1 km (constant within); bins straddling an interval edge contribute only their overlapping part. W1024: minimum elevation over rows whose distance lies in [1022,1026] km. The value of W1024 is 65.1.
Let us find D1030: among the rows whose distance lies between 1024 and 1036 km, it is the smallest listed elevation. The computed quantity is 64.9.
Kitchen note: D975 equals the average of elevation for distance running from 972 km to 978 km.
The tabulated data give 53.4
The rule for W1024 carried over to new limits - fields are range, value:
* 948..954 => 51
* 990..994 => 57.5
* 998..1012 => 60.7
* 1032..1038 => 68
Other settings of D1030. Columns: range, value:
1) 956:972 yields 52.9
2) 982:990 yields 53.8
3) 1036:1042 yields 67.9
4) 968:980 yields 50.7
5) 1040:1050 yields 67.8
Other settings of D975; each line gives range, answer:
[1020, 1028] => 65.4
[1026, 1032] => 66.3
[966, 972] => 54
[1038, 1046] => 69.3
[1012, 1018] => 61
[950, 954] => 53.7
